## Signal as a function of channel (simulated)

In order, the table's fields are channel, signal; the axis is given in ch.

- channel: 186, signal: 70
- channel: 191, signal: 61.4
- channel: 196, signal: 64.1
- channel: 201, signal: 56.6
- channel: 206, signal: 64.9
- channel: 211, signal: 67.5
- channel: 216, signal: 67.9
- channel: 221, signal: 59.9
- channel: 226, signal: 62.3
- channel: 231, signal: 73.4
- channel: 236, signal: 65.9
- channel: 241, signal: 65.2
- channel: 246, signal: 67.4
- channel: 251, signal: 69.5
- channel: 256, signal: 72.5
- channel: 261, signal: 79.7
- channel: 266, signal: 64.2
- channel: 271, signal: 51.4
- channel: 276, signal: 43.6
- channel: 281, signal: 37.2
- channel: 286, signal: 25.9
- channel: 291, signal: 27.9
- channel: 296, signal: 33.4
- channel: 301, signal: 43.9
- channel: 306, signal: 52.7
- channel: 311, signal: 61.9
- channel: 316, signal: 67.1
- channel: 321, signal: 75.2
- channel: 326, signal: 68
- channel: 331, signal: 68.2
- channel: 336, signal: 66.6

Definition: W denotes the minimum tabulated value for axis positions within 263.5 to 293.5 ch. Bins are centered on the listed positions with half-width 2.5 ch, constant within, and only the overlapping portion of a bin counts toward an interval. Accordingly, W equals 25.9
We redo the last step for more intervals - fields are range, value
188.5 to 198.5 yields 61.4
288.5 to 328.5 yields 27.9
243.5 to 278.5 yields 43.6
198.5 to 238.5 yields 56.6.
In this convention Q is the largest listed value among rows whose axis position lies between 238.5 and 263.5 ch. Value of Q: 79.7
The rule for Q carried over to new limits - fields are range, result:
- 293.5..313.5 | 61.9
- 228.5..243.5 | 73.4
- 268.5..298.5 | 51.4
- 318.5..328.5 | 75.2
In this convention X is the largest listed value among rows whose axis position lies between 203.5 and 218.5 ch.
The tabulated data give 67.9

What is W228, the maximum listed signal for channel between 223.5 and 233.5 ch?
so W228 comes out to 73.4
